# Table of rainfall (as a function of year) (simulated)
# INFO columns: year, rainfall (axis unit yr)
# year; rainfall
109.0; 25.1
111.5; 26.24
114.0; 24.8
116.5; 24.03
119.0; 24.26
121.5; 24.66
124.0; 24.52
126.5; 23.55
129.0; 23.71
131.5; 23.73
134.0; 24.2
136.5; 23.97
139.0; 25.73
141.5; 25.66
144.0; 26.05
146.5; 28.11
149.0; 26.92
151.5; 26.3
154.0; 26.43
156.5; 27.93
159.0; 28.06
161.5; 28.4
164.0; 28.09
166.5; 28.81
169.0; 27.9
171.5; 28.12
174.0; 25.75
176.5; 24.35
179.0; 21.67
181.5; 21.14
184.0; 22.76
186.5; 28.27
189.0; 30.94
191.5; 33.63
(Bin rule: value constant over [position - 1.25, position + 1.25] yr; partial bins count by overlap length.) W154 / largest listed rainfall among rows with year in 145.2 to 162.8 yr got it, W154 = 28.4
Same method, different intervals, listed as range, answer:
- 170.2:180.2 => 28.12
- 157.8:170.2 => 28.81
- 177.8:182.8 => 21.67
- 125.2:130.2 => 23.71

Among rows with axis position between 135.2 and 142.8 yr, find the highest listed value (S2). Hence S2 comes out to 25.73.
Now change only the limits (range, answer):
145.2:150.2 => 28.11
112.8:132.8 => 24.8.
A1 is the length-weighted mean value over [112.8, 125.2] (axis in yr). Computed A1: 24.5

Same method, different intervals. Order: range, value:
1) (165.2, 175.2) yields 27.7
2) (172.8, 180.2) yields 23.9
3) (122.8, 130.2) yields 23.9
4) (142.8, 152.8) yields 26.8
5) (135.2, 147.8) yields 25.9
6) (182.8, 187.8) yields 25.6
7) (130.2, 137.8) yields 24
